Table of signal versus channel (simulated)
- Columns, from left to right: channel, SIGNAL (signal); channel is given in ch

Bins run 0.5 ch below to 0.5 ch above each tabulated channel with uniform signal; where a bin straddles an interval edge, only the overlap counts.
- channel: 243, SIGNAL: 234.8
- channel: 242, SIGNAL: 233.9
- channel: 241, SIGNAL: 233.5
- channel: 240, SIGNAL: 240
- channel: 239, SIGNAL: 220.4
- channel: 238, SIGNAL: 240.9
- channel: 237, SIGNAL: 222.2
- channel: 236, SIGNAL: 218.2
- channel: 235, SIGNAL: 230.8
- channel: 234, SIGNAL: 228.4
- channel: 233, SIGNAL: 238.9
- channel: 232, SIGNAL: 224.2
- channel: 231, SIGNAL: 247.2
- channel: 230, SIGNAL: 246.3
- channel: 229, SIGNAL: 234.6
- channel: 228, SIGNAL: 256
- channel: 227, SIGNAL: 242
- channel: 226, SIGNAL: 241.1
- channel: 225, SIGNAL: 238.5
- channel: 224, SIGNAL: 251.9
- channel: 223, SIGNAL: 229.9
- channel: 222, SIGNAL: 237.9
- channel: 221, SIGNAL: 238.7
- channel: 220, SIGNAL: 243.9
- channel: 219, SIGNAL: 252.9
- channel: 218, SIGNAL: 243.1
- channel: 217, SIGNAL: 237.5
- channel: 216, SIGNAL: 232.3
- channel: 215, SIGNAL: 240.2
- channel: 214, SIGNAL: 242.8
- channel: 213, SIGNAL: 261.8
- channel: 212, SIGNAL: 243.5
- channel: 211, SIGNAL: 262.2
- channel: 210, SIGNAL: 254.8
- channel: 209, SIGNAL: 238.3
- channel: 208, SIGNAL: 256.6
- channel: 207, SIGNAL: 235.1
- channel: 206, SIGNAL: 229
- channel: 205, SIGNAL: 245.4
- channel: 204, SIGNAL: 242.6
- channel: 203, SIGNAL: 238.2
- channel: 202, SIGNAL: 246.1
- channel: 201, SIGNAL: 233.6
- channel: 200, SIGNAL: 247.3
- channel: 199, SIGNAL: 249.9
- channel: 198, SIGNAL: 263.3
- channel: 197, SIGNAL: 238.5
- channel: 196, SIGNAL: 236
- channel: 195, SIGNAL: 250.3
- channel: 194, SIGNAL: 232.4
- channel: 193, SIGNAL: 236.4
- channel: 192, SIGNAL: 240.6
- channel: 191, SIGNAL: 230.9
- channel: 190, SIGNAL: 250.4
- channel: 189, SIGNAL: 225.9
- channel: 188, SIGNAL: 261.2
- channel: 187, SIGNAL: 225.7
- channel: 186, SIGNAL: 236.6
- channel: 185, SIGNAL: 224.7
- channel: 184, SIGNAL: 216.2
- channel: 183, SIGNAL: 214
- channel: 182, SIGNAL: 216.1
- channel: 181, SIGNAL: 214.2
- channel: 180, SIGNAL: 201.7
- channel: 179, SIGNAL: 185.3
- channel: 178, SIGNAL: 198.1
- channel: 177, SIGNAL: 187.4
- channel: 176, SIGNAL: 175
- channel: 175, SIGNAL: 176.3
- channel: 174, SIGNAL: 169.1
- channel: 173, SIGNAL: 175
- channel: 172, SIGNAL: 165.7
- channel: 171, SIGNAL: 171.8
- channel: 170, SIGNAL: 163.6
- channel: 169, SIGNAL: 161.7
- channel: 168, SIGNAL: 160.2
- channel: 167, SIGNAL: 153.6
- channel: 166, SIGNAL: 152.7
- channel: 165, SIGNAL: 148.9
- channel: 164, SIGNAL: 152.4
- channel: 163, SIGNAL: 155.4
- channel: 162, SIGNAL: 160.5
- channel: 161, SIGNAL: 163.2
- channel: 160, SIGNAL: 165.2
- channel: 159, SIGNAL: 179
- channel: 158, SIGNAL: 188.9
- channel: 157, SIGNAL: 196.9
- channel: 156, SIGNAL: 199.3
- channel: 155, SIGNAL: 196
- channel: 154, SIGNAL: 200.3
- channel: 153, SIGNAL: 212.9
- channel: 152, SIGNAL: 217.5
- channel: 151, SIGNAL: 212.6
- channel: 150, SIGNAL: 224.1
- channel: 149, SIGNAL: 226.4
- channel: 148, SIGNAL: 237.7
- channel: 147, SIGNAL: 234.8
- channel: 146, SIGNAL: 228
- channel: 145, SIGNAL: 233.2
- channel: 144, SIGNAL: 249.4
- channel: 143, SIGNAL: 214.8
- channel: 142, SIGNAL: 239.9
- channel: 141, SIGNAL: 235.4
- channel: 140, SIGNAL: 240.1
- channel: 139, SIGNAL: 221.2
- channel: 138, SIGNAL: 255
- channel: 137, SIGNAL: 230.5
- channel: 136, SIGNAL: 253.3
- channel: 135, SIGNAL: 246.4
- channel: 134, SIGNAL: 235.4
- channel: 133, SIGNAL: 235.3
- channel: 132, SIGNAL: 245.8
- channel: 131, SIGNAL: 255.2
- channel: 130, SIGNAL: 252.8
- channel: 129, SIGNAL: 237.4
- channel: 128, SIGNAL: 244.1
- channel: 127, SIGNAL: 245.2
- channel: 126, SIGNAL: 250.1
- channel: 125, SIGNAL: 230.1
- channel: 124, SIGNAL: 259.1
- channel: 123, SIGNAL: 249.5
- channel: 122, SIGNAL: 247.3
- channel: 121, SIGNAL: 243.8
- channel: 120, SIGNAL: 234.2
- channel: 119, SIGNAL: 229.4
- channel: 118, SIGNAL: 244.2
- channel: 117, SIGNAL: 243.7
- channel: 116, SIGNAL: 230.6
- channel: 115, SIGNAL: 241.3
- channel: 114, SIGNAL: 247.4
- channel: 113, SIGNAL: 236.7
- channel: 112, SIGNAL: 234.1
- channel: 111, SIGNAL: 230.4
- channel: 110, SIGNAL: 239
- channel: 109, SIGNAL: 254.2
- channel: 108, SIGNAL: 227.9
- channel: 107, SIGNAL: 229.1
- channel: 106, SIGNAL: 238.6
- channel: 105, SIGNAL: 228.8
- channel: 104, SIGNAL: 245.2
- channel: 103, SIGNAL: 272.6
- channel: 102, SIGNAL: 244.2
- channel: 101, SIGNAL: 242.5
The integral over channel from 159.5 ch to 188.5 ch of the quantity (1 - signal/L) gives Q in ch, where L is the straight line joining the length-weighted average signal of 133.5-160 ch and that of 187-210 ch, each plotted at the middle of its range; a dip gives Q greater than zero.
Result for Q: 6.05 ch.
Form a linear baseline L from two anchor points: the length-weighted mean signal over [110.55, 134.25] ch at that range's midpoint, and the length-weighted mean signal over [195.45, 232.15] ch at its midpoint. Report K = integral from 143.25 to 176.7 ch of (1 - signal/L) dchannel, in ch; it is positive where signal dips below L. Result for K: 7.48 ch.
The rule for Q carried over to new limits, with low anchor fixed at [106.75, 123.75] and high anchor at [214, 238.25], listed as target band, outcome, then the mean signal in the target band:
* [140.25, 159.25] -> 1.67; 218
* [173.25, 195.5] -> 2.09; 216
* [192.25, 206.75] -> -0.20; 242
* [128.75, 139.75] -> -0.16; 243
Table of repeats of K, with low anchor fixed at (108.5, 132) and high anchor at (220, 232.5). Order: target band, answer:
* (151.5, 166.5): 3.9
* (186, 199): 0.0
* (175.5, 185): 1.6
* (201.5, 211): -0.1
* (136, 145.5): 0.2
